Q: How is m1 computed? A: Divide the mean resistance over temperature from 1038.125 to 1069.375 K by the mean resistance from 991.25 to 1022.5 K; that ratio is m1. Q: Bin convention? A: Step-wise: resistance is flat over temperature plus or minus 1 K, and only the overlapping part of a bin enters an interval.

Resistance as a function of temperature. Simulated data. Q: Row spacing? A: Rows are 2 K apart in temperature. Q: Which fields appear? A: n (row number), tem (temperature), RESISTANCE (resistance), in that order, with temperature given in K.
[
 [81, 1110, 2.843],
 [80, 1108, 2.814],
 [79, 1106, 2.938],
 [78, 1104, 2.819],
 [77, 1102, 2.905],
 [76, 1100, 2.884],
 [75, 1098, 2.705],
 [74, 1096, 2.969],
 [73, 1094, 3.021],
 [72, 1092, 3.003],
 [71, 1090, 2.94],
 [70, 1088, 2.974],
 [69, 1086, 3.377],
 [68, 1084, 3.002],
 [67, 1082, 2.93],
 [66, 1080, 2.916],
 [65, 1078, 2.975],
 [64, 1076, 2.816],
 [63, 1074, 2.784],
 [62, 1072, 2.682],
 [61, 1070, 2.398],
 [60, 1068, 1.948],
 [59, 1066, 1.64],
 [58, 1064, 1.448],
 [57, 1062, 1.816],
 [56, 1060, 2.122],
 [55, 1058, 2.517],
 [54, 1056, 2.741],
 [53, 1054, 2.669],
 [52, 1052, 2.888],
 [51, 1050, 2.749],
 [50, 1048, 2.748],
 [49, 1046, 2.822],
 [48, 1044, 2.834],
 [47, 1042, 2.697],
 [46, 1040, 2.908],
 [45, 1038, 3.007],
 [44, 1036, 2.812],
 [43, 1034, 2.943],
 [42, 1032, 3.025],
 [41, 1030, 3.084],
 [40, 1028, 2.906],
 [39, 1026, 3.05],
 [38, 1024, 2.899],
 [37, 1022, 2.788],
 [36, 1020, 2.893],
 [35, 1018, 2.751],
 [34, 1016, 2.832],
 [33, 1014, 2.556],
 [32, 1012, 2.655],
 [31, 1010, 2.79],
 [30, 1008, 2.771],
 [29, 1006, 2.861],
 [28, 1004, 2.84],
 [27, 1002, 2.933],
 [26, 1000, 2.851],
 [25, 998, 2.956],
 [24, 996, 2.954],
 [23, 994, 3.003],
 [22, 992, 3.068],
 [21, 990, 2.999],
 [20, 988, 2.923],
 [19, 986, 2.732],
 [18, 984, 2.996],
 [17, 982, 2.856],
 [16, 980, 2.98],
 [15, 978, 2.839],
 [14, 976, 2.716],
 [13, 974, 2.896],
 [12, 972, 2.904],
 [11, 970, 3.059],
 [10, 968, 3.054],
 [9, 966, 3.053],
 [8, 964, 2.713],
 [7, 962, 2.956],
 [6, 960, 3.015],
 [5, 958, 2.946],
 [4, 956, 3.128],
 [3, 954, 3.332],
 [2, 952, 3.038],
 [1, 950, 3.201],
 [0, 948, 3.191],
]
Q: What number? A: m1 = 0.86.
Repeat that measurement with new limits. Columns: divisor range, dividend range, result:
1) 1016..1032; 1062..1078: 0.78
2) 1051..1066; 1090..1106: 1.28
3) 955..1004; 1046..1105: 0.91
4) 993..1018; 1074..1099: 1.05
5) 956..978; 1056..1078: 0.77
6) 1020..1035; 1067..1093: 0.96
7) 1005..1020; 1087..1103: 1.06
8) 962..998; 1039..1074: 0.84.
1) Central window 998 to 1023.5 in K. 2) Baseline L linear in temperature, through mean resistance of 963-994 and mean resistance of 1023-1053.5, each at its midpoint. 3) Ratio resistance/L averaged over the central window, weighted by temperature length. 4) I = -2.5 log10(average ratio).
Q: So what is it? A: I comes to 0.04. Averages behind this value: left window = 2.92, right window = 2.89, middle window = 2.8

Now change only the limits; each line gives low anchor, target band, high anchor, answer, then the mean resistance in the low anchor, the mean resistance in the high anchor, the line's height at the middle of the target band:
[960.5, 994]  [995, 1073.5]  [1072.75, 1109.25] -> 0.09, 2.93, 2.93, 2.93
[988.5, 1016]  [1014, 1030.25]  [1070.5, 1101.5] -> 0.00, 2.86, 2.92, 2.88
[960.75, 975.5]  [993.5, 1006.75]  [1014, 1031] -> 0.00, 2.94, 2.88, 2.91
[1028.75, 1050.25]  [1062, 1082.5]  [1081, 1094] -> 0.23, 2.88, 3.04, 2.99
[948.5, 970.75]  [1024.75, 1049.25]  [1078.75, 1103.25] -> 0.04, 3.05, 2.97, 3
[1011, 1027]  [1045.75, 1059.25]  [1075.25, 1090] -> 0.07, 2.8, 3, 2.91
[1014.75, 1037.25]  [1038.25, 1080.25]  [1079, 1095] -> 0.17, 2.9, 3.02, 2.97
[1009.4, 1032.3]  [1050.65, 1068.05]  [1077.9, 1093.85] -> 0.31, 2.85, 3.02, 2.95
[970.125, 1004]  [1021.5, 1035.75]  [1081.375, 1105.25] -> -0.01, 2.91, 2.96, 2.93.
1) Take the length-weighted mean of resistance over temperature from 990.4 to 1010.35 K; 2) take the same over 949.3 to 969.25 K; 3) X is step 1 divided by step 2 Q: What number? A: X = 0.96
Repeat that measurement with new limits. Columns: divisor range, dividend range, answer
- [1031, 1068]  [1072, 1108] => 1.14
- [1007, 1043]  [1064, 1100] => 0.96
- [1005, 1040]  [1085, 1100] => 1.05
